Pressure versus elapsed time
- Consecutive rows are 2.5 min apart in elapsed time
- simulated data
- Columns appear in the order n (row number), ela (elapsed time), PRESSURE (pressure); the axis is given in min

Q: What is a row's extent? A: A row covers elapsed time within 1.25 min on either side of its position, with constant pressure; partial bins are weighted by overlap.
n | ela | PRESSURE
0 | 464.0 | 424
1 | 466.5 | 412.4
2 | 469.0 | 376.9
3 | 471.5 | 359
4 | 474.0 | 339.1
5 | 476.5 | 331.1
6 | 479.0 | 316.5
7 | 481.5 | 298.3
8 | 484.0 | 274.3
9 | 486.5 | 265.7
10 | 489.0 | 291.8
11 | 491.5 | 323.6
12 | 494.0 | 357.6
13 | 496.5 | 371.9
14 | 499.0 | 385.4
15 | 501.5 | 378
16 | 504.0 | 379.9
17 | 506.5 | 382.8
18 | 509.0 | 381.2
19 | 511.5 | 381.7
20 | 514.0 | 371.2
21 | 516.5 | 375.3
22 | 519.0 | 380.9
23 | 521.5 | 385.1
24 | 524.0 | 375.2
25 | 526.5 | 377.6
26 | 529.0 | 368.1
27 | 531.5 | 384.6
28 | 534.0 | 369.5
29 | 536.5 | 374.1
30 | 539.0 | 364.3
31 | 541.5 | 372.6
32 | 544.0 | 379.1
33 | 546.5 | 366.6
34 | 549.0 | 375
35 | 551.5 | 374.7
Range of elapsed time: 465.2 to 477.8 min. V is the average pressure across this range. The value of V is 364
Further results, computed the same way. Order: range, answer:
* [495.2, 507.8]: 380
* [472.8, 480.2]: 329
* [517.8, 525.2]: 380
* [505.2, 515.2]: 379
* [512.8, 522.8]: 378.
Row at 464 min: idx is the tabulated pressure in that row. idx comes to 424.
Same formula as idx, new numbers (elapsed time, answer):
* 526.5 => 377.6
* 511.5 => 381.7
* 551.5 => 374.7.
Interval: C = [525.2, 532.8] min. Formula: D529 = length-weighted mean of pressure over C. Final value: 377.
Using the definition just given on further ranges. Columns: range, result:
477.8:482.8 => 307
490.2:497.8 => 351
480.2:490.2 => 283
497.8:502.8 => 382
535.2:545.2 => 372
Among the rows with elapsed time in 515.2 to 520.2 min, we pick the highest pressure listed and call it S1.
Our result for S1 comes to 380.9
